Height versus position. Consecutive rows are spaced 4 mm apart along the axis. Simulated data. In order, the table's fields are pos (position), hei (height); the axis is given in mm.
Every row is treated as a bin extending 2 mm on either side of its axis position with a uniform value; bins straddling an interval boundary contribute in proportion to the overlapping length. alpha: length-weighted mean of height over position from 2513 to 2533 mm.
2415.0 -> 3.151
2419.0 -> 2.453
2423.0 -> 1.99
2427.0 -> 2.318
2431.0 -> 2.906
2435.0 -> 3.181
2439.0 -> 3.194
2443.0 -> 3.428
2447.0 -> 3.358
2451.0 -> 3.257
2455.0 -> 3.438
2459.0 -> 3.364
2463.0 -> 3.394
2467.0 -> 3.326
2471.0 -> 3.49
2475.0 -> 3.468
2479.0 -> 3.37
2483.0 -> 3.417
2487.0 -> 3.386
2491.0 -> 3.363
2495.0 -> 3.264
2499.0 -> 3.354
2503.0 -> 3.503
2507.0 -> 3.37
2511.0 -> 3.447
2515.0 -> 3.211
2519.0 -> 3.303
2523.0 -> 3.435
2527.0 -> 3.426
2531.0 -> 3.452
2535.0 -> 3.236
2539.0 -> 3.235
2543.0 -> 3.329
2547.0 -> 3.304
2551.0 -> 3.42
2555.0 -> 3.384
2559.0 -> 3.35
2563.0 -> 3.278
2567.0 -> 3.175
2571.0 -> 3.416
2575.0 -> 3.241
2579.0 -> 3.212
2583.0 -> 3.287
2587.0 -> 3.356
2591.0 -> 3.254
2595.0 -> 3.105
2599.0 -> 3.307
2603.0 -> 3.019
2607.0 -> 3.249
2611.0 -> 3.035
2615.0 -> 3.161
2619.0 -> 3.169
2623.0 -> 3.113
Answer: 3.37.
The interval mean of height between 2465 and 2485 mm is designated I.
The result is 3.41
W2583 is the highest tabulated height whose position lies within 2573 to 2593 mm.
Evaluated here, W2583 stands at 3.356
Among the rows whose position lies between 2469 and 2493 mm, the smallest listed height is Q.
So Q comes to 3.363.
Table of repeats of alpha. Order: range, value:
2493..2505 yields 3.37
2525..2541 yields 3.34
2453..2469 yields 3.38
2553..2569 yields 3.3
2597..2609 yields 3.19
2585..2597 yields 3.24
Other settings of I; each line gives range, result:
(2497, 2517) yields 3.38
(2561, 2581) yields 3.26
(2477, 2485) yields 3.39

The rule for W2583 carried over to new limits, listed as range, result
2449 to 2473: 3.49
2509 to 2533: 3.452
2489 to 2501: 3.363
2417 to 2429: 2.453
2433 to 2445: 3.428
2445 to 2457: 3.438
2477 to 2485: 3.417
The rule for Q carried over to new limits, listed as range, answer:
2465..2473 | 3.326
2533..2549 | 3.235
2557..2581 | 3.175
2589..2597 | 3.105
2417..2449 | 1.99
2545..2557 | 3.304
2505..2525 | 3.211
